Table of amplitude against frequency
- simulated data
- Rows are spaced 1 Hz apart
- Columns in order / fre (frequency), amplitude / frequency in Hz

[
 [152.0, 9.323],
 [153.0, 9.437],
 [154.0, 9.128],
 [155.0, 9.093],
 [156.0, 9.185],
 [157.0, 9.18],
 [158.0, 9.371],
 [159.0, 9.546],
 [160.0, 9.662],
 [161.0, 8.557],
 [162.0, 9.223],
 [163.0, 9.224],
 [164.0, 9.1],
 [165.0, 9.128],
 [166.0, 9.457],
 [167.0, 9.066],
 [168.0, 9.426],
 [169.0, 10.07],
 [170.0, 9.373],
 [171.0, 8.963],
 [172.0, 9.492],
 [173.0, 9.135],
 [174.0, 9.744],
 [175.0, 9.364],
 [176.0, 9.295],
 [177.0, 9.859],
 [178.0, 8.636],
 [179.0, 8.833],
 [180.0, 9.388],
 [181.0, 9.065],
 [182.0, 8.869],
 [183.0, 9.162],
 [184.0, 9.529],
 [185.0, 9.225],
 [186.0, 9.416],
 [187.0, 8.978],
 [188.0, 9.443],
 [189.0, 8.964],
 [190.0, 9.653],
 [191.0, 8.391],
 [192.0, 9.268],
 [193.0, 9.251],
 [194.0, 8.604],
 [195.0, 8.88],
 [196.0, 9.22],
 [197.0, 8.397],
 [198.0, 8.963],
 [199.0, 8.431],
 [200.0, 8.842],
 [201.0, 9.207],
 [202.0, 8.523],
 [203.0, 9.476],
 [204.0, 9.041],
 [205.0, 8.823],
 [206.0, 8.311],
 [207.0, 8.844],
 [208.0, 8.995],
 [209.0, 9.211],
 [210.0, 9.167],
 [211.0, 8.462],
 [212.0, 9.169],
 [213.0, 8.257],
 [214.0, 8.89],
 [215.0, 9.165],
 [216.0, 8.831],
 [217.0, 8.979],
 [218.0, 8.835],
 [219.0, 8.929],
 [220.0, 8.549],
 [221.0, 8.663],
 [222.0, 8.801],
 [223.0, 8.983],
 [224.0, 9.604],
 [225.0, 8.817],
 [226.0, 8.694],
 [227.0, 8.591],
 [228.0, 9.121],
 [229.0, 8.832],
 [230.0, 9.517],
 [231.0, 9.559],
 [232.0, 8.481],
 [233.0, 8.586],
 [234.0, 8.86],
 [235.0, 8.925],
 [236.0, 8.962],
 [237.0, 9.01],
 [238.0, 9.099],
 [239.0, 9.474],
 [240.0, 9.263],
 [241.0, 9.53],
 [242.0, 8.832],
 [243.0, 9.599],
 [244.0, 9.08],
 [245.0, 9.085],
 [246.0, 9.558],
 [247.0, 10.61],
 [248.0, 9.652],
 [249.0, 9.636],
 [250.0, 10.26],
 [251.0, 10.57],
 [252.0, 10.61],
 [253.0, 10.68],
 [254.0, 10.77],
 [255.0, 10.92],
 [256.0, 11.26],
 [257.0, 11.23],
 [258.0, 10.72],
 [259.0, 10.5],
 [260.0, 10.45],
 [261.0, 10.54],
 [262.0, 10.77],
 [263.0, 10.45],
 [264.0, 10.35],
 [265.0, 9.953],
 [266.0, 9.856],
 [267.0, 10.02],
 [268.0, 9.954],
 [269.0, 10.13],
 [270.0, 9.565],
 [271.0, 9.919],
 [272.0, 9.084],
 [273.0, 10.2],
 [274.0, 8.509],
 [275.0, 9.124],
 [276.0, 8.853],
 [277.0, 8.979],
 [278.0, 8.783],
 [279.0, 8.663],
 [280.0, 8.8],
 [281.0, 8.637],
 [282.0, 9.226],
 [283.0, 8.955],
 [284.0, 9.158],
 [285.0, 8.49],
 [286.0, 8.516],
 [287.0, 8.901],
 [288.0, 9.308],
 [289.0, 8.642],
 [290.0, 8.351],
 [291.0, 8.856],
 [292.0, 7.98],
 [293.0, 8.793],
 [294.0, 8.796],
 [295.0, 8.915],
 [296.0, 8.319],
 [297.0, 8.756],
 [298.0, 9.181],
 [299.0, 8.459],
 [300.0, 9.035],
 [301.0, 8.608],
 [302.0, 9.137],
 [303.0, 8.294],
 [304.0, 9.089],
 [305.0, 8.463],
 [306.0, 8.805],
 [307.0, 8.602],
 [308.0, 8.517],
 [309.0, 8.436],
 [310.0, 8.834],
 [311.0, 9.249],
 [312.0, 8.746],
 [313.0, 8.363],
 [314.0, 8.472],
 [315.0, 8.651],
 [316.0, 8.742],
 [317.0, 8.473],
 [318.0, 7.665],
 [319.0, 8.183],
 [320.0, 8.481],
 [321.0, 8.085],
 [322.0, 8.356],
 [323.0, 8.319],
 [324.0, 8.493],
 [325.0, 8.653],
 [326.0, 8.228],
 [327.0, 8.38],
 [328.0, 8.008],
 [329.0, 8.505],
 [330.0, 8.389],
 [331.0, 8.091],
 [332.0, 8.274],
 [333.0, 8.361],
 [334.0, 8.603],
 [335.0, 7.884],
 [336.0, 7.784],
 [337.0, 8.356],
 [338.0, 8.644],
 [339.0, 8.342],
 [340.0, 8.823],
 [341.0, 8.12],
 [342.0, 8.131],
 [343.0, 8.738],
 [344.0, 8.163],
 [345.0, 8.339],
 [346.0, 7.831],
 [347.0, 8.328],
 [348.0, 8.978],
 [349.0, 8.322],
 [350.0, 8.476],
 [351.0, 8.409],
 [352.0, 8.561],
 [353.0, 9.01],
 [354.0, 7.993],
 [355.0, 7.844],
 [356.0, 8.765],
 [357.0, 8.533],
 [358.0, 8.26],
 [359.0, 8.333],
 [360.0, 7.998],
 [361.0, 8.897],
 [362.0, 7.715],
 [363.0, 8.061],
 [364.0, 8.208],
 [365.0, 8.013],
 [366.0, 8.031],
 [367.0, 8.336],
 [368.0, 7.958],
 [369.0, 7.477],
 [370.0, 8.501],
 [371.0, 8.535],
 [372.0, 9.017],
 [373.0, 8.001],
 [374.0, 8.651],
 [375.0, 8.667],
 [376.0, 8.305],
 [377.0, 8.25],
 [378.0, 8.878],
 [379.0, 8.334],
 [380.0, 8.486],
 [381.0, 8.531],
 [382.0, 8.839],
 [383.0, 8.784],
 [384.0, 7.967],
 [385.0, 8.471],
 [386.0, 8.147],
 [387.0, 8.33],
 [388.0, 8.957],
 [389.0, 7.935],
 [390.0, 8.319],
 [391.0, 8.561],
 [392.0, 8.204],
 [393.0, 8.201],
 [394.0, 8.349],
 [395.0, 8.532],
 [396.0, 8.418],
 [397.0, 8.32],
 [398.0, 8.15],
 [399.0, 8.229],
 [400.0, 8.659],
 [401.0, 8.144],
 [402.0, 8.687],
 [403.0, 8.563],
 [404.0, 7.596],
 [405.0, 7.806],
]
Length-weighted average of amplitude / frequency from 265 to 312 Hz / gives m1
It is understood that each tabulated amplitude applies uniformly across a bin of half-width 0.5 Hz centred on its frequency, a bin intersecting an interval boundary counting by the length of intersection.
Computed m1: 8.96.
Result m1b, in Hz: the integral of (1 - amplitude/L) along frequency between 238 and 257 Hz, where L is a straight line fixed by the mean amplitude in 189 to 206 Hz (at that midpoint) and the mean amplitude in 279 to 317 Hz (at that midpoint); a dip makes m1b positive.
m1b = -2.5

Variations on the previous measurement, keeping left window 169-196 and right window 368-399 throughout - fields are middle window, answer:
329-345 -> 0.49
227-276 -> -4.62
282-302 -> 0.00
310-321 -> 0.21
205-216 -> 0.29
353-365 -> 0.33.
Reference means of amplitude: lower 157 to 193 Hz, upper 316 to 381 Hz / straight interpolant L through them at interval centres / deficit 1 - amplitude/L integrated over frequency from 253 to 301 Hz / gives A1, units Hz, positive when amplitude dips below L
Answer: -4.01 Hz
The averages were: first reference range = 9.25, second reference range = 8.33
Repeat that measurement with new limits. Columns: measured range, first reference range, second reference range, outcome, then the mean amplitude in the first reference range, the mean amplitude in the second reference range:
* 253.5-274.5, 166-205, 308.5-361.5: -3.6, 9.14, 8.39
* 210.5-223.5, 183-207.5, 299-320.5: 0.2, 8.99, 8.61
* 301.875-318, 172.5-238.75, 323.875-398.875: -0.1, 9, 8.35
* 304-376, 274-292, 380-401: 1.7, 8.8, 8.39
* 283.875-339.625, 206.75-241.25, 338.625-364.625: 0.1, 8.96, 8.35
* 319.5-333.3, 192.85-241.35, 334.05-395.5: 0.3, 8.93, 8.35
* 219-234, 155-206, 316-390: 0.0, 9.15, 8.34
